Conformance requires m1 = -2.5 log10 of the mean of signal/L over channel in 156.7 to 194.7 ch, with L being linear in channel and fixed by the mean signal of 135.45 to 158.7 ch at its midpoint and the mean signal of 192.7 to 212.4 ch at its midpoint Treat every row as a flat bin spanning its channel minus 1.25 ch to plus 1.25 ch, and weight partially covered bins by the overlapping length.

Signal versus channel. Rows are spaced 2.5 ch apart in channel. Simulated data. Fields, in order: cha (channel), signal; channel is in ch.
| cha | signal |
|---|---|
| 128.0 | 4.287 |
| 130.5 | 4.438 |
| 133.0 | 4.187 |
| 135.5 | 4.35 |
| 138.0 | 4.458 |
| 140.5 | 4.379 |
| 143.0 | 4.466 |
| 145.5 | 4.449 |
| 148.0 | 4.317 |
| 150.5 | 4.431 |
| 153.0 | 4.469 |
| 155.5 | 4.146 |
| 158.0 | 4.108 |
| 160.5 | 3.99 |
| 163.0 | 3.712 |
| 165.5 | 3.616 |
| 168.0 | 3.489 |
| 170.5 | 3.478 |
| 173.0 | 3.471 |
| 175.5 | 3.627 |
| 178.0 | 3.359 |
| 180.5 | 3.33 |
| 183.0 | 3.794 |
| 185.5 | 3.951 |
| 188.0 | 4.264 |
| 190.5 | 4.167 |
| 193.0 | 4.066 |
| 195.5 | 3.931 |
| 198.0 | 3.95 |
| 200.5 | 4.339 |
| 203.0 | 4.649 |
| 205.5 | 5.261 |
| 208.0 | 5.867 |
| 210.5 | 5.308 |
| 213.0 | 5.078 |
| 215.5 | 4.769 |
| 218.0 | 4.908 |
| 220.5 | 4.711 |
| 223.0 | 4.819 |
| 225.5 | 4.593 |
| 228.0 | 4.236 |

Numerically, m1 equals 0.20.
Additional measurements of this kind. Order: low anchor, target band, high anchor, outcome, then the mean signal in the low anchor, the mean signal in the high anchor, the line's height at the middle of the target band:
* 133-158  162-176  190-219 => 0.25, 4.36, 4.7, 4.5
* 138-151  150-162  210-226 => 0.07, 4.41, 4.88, 4.48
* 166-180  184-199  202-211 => 0.11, 3.48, 5.29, 4.48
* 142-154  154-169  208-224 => 0.18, 4.42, 5.01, 4.54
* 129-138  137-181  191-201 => 0.07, 4.34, 4.06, 4.23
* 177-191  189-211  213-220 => -0.06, 3.8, 4.87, 4.33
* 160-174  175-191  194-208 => 0.08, 3.61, 4.55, 4.05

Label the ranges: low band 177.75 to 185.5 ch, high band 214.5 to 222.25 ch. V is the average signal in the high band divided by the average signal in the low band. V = 1.34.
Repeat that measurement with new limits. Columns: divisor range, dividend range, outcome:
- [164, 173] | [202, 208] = 1.46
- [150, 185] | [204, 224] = 1.35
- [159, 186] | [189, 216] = 1.29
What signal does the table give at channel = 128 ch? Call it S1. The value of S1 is 4.287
